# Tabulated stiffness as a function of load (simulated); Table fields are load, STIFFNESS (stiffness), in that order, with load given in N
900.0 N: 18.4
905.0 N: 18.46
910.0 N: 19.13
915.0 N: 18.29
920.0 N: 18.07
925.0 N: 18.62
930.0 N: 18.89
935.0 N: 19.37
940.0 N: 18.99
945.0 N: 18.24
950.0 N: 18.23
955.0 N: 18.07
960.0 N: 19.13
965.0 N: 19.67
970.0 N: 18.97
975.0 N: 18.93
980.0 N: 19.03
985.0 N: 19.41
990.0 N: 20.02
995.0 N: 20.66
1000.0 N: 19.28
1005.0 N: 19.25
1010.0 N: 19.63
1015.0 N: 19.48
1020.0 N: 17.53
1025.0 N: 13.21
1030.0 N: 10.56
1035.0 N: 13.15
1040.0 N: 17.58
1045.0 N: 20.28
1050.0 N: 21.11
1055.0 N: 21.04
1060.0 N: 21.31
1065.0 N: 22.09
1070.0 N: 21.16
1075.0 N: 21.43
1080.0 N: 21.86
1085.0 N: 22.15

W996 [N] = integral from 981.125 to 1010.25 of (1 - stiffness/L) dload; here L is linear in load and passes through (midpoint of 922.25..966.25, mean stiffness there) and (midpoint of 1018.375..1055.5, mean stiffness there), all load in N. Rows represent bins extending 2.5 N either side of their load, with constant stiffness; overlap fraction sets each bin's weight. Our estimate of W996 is -3.6 N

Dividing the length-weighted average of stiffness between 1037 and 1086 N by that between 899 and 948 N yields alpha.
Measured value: 1.12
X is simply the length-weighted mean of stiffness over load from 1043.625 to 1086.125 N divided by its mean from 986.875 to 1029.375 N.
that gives 1.2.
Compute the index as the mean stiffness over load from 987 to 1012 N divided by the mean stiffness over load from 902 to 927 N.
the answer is 1.07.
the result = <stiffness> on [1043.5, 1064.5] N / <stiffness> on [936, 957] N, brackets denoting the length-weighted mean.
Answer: 1.14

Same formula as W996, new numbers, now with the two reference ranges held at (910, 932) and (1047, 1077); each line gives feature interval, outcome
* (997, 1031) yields 5.1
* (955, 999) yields 0.6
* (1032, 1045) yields 3.0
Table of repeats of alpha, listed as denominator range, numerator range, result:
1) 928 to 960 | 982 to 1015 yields 1.05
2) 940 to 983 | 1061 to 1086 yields 1.15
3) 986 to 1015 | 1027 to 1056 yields 0.86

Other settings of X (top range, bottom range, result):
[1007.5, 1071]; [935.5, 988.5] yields 0.97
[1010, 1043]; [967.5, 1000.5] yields 0.80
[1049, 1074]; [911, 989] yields 1.13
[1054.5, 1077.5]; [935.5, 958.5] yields 1.16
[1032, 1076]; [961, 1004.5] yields 1.01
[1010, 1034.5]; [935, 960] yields 0.83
